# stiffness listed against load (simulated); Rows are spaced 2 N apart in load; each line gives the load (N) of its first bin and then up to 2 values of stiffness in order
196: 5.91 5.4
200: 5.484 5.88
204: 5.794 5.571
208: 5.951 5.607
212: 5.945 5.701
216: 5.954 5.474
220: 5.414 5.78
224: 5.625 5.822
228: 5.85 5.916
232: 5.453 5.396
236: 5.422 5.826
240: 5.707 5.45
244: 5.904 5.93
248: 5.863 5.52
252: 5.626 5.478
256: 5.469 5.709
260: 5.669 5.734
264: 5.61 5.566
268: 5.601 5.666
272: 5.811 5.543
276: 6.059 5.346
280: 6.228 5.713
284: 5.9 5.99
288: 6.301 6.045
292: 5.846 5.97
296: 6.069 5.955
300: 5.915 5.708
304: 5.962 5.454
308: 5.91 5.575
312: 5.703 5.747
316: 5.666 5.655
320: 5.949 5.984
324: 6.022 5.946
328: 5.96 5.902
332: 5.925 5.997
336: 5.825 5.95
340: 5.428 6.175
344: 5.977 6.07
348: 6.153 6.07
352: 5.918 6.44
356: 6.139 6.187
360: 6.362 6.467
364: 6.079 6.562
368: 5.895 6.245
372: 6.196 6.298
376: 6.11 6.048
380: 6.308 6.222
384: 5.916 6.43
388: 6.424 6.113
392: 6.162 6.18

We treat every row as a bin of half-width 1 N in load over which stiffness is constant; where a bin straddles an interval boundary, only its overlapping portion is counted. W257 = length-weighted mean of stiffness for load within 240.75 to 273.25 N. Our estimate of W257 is 5.66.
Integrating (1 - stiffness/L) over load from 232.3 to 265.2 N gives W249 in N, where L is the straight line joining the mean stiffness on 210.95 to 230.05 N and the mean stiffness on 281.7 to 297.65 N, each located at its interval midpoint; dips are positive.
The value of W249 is 1.14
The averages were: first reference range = 5.74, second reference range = 5.99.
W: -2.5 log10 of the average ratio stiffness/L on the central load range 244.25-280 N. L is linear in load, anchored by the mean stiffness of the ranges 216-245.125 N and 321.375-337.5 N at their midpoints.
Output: 0.013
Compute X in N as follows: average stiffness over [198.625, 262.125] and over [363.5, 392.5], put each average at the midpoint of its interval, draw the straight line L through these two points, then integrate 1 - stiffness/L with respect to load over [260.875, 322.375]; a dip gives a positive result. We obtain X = 0.9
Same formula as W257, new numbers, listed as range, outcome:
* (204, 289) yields 5.72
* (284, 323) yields 5.86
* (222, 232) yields 5.77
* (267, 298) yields 5.88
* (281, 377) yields 5.99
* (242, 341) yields 5.8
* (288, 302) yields 5.97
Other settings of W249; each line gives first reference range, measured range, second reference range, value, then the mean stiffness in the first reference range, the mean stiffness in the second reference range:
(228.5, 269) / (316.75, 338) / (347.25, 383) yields 0.4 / 5.65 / 6.21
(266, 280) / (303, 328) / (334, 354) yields 0.3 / 5.7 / 5.98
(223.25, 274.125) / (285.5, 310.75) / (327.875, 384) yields -0.2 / 5.66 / 6.1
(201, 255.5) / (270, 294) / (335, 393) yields 0.0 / 5.7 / 6.14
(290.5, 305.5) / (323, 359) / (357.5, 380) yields 0.6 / 5.91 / 6.23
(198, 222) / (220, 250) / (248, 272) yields -0.2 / 5.7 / 5.62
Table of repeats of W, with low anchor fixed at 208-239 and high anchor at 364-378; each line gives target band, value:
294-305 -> 0.00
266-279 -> 0.04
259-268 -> 0.04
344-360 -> 0.00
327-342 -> 0.04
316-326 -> 0.03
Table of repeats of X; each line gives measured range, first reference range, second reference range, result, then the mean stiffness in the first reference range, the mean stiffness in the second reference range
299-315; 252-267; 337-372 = 0.3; 5.61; 6.13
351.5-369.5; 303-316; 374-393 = -0.6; 5.72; 6.2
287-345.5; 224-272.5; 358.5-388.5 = 0.9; 5.66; 6.23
